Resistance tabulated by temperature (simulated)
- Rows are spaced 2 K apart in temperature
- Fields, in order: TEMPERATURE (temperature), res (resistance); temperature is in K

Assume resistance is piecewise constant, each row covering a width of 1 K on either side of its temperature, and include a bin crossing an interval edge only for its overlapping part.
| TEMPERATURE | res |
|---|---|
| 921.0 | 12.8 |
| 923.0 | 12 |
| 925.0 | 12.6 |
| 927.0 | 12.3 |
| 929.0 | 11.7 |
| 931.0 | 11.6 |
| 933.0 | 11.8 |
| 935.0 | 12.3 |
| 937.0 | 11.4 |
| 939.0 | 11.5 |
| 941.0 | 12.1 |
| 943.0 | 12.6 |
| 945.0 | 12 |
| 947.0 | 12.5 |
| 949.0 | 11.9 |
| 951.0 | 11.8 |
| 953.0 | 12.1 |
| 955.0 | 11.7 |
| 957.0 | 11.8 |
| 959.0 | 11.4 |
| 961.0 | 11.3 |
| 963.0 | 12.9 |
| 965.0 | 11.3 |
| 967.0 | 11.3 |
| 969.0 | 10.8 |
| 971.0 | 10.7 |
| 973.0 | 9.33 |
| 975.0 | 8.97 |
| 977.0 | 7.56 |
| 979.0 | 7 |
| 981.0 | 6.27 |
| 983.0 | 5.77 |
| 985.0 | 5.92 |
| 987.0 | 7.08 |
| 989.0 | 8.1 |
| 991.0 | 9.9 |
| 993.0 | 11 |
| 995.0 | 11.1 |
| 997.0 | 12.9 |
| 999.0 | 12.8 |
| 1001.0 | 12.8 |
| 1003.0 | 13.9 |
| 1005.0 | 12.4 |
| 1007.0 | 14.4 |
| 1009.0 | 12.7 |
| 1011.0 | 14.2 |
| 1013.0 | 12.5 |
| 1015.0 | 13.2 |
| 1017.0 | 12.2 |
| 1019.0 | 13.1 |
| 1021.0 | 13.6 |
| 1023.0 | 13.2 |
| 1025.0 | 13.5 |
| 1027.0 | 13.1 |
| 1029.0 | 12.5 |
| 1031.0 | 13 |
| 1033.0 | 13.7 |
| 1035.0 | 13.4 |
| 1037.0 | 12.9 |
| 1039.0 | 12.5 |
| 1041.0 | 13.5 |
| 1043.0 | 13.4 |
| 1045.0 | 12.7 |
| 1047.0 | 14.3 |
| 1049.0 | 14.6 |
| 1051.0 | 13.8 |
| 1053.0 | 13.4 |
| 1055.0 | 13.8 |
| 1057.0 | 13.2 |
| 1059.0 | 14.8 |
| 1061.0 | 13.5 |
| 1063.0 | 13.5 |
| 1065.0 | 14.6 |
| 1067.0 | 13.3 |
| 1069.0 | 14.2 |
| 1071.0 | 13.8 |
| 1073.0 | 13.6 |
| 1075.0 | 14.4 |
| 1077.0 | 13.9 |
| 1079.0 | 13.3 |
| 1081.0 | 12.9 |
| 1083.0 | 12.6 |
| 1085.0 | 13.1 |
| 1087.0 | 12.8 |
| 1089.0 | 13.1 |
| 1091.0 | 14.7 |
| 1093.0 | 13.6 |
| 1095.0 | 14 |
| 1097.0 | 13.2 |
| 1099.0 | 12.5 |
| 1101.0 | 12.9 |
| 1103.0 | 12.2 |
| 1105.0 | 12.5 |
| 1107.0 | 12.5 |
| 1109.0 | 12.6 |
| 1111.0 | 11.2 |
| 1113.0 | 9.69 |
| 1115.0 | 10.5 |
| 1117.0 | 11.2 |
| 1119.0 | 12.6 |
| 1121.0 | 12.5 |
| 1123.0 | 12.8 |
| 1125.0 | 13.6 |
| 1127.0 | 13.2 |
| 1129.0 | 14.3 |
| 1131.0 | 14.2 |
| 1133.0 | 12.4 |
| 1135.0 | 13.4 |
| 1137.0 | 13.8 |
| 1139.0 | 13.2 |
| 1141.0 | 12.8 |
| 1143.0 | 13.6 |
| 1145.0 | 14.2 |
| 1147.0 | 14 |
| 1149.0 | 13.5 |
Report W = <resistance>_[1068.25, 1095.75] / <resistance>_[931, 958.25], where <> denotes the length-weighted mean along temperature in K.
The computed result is 1.1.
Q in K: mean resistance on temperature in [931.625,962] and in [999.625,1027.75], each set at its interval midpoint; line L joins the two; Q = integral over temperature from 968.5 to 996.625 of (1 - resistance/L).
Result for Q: 8.9 K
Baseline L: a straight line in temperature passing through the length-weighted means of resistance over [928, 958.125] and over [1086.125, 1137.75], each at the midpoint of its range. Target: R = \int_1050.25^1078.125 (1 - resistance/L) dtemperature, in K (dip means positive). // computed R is -2.9 K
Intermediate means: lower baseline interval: 11.9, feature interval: 13.8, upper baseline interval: 12.8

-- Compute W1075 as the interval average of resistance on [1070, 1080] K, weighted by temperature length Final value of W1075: 13.8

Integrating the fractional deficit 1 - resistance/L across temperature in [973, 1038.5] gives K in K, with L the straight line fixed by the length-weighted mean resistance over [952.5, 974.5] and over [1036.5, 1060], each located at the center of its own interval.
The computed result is 5.89 K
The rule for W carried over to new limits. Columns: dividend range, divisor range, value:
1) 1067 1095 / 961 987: 1.51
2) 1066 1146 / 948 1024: 1.18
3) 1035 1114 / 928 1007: 1.22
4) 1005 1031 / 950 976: 1.18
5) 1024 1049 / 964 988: 1.56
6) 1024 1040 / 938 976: 1.14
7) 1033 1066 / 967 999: 1.51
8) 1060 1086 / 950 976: 1.22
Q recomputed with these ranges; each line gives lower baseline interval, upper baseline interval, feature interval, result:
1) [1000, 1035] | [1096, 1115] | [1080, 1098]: -1.57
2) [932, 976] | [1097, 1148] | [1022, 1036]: -1.31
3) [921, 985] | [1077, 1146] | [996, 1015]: -2.63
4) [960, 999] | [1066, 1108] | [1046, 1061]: -2.28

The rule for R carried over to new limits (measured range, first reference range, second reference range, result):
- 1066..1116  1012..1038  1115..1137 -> 0.2 K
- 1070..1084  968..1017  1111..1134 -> -2.1 K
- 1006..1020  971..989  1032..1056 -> -3.5 K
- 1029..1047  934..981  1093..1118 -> -2.4 K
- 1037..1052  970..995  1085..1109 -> -3.6 K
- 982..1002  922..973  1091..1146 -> 3.8 K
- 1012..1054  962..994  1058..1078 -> -4.3 K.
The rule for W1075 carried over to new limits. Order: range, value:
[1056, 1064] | 13.8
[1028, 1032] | 12.8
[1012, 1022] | 12.9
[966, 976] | 10.2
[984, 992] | 7.75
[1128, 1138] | 13.6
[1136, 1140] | 13.5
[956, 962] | 11.5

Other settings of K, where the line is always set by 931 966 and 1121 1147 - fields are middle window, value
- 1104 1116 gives 1.58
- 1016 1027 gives -0.54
